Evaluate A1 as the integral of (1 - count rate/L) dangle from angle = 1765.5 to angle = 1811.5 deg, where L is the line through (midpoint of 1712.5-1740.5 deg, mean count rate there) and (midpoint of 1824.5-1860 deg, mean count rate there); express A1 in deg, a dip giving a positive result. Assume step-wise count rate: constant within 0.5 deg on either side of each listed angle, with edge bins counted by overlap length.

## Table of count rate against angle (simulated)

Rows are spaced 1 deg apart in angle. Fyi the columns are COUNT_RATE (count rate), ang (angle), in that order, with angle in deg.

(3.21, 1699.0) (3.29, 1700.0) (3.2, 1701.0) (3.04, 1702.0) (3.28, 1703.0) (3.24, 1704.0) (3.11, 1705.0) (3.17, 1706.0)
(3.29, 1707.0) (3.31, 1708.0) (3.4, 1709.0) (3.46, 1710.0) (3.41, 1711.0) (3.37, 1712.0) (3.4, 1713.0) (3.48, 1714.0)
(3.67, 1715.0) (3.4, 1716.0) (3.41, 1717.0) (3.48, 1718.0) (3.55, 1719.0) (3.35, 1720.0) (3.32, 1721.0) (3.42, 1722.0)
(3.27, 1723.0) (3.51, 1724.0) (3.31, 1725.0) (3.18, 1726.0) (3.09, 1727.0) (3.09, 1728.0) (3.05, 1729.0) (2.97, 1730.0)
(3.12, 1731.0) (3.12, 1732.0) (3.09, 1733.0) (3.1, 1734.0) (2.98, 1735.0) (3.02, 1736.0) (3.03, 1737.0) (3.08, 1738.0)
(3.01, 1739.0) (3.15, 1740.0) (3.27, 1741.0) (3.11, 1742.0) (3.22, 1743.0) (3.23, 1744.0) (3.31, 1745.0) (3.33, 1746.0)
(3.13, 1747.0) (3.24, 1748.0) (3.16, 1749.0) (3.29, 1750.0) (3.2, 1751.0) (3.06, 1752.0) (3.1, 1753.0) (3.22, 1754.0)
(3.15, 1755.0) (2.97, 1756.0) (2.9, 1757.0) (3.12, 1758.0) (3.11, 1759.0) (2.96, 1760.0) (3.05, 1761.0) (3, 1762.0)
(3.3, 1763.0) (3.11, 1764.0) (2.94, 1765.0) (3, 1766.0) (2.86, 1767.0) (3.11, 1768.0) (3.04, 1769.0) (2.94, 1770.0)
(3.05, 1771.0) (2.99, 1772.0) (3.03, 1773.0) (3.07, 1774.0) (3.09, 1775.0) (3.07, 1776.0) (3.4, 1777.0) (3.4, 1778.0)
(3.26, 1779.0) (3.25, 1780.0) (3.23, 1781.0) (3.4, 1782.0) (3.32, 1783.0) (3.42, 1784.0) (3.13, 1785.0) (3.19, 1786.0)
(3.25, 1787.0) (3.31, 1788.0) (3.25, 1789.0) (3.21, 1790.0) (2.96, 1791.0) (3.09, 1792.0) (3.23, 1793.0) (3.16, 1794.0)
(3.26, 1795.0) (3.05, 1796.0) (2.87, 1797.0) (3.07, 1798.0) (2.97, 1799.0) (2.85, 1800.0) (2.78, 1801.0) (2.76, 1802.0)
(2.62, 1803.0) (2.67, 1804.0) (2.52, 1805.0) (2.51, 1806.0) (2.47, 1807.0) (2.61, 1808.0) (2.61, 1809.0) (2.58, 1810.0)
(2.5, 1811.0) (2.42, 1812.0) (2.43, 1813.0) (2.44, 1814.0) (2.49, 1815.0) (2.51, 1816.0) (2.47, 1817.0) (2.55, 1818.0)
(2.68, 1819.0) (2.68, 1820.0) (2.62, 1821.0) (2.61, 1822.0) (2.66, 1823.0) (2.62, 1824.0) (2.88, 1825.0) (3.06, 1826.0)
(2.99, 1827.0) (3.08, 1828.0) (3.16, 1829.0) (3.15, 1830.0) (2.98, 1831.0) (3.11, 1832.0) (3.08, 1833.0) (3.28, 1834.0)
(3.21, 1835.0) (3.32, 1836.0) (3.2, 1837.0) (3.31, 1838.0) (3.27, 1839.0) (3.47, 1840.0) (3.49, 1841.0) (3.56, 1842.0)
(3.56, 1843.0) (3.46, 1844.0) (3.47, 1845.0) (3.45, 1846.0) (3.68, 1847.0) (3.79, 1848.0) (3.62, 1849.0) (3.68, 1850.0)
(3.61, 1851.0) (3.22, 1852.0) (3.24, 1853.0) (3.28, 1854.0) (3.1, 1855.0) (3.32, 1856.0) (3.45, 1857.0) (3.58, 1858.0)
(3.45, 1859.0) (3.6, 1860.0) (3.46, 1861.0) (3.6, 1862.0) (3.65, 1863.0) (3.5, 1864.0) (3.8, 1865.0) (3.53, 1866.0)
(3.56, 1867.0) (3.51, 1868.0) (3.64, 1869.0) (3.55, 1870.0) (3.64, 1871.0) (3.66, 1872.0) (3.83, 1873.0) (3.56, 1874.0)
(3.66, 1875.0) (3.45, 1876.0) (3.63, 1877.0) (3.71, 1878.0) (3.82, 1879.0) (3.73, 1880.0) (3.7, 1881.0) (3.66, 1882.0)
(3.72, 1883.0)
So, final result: 3.9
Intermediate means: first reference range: 3.24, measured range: 3.01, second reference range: 3.33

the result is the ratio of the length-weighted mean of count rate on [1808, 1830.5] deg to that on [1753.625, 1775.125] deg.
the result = 0.88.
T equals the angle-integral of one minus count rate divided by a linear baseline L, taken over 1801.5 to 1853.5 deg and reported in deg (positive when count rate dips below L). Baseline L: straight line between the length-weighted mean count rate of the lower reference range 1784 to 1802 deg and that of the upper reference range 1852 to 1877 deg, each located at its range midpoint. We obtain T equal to 5.05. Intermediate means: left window 3.1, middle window 2.99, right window 3.52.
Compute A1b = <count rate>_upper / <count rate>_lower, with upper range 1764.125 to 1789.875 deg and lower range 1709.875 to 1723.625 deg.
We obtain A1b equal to 0.92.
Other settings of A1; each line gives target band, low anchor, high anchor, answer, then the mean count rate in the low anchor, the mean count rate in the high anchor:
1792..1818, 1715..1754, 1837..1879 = 5.1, 3.21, 3.53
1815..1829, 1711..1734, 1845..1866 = 2.9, 3.3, 3.5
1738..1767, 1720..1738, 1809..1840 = -0.4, 3.16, 2.85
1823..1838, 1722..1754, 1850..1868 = 1.4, 3.16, 3.47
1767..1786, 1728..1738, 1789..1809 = -1.5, 3.06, 2.88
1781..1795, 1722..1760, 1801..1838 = -1.5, 3.14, 2.77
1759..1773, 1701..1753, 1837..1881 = 1.2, 3.24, 3.54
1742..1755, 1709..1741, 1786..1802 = 0.0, 3.26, 3.08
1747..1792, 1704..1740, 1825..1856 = 2.0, 3.26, 3.32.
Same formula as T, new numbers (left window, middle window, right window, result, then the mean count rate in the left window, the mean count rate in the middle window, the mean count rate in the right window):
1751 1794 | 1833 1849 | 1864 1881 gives 0.2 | 3.13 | 3.43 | 3.64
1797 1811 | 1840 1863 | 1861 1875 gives -0.8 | 2.69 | 3.49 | 3.61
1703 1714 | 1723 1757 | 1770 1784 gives 1.2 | 3.32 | 3.15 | 3.2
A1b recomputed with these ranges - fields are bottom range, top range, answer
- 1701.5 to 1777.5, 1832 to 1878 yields 1.10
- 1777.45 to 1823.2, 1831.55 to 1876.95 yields 1.21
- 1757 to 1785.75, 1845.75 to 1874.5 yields 1.13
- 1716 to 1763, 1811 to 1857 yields 0.97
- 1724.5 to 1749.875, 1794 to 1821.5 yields 0.85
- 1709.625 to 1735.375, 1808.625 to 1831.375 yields 0.82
